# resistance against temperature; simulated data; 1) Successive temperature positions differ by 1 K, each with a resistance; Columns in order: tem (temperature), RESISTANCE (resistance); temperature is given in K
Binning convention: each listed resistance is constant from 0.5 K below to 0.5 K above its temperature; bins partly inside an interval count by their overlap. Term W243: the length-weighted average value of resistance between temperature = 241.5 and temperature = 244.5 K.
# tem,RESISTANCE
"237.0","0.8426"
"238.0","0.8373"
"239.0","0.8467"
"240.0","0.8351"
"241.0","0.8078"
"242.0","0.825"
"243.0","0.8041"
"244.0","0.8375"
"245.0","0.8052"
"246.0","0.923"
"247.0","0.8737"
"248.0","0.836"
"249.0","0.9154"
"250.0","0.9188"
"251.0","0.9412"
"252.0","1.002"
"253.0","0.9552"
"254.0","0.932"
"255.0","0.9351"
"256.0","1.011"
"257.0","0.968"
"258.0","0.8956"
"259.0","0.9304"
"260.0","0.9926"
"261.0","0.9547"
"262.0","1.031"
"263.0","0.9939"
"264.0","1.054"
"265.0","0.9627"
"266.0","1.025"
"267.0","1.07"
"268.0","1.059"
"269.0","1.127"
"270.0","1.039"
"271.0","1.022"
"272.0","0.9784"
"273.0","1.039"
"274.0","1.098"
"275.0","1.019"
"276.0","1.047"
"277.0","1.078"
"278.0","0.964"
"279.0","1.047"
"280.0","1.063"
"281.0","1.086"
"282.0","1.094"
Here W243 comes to 0.822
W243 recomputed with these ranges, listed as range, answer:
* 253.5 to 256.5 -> 0.959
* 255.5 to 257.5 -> 0.989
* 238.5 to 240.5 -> 0.841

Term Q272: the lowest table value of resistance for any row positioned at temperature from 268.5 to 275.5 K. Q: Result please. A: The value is 0.9784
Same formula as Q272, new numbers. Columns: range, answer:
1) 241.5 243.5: 0.8041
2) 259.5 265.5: 0.9547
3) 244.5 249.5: 0.8052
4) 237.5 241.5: 0.8078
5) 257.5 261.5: 0.8956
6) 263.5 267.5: 0.9627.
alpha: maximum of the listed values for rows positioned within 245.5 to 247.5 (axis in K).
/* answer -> 0.923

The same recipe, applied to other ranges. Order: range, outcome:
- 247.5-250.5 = 0.9188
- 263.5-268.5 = 1.07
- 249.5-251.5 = 0.9412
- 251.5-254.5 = 1.002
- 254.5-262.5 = 1.031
